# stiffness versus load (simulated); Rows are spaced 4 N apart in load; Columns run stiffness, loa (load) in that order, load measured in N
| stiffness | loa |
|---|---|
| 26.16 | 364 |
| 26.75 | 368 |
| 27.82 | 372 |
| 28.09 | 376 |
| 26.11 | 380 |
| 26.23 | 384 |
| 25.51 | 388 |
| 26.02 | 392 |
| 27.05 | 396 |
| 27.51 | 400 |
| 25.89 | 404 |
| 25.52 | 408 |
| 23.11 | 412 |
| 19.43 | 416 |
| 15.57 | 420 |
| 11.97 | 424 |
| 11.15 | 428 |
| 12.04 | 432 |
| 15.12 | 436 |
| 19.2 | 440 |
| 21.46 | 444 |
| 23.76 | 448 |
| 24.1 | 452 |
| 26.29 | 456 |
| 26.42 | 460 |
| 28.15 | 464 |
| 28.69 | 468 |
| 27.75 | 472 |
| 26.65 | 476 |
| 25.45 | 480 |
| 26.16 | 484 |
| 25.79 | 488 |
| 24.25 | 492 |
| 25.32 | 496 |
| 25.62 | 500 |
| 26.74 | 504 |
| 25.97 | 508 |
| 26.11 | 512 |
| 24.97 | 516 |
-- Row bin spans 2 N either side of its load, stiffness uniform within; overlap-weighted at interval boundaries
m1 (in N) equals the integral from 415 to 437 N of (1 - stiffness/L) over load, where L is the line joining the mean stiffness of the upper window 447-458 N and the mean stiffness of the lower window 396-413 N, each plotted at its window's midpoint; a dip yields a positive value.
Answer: 9.9 N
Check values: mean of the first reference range 25.8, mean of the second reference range 24.8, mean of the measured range 13.9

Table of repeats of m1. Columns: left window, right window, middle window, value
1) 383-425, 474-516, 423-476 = 6.5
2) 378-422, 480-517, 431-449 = 4.7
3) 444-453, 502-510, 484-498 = 0.2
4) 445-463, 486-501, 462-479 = -1.7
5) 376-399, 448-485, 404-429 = 7.3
